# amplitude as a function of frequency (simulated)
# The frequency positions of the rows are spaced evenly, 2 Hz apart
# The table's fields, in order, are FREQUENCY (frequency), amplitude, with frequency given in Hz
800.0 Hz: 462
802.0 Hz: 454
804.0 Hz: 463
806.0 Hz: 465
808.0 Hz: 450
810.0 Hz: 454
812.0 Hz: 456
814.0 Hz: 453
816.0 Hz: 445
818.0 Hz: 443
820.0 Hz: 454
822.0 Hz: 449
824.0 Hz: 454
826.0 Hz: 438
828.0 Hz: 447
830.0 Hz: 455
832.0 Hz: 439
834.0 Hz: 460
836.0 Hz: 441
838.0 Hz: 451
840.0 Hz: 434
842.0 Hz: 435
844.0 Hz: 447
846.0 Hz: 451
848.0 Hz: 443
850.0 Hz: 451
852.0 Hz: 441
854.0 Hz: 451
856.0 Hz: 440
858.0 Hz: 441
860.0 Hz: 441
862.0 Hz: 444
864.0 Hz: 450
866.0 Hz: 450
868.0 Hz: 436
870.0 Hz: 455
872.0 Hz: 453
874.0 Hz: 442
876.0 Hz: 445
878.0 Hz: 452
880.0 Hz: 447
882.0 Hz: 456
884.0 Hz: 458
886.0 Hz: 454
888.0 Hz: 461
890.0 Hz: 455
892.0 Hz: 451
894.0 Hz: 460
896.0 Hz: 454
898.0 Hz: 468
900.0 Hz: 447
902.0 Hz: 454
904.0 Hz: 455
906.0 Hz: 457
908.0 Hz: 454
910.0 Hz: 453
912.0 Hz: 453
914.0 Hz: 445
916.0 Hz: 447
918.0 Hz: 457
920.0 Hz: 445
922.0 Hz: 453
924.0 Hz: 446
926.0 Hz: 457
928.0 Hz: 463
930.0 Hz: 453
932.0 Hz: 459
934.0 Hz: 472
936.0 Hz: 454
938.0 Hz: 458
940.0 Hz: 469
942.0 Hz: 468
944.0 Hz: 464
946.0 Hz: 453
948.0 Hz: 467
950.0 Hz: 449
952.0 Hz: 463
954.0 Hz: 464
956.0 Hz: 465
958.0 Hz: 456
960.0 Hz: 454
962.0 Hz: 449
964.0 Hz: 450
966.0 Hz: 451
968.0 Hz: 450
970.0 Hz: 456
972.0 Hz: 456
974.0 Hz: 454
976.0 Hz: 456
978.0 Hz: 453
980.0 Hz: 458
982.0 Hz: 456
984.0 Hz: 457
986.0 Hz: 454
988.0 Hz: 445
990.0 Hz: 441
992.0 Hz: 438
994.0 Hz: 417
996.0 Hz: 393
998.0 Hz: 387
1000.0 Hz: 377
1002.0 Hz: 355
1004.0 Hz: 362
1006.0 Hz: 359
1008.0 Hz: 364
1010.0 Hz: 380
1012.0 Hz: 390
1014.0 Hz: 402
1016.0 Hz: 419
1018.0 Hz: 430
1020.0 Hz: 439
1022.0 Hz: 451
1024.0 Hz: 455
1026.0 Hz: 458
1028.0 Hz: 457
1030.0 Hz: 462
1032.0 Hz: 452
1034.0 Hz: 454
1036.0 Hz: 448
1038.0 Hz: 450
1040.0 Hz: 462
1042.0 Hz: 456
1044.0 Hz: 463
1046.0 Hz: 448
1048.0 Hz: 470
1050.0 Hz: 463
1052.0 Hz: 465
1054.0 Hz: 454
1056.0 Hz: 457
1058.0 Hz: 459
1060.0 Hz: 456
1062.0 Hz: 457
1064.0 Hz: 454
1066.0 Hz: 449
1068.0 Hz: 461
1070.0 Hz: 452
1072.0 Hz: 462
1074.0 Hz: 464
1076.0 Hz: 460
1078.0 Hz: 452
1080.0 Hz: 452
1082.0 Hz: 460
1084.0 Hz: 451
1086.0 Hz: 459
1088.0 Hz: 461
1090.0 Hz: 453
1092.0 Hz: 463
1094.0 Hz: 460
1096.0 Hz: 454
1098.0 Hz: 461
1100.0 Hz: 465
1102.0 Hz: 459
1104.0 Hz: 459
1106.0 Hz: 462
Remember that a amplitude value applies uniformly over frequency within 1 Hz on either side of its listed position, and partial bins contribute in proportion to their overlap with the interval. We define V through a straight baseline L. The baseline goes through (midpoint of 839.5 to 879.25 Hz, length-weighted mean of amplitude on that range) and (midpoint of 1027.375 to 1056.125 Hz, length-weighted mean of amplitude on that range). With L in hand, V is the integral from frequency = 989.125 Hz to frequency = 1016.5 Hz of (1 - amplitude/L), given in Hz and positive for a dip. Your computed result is 3.84 Hz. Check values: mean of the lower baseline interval 445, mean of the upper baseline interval 457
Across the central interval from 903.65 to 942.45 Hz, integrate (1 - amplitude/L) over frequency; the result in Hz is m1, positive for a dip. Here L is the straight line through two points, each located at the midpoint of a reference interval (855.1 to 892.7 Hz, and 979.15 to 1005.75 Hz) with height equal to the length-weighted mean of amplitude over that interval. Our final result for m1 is -1.80 Hz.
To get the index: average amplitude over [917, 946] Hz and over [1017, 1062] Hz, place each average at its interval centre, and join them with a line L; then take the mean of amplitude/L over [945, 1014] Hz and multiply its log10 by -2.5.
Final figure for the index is 0.06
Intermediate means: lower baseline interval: 458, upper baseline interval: 455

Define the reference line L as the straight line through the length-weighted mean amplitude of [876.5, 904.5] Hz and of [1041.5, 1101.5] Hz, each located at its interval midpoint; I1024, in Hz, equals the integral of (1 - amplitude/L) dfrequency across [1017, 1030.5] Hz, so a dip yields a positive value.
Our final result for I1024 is 0.2 Hz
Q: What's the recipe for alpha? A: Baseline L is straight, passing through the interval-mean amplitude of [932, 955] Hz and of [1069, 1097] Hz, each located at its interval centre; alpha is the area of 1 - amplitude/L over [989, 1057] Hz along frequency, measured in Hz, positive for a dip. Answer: 4.51 Hz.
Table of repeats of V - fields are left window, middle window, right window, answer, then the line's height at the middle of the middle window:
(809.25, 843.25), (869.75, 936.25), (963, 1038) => -2.2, 440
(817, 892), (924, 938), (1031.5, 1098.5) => -0.2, 451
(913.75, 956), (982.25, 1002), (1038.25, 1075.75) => 1.6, 458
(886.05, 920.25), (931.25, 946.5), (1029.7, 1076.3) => -0.3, 455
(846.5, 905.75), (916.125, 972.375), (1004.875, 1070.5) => -1.3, 447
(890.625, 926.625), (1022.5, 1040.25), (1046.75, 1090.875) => 0.1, 457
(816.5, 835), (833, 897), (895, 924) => 0.3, 451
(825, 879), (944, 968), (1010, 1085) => -0.4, 448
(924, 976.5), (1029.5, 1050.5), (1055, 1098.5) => 0.0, 457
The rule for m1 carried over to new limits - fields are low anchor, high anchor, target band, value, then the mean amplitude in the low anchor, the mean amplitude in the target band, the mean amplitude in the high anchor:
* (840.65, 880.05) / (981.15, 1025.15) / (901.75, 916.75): -0.62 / 446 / 452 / 412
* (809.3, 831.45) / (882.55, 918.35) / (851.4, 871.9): 0.31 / 450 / 445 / 455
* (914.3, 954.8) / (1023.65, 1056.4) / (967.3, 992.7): 0.31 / 458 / 452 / 457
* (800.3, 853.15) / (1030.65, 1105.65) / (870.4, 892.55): -0.06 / 449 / 452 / 457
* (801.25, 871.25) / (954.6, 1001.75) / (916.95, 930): -0.28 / 448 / 453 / 441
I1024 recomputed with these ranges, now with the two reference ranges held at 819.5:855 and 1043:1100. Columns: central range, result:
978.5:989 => -0.01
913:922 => 0.03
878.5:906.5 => -0.38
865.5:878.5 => 0.03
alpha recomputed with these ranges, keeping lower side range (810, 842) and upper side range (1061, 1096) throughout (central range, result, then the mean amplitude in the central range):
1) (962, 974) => 0.0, 452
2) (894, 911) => -0.2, 456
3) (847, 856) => 0.1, 446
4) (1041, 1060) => -0.1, 459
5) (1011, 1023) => 0.9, 422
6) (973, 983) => 0.0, 455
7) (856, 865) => 0.1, 444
